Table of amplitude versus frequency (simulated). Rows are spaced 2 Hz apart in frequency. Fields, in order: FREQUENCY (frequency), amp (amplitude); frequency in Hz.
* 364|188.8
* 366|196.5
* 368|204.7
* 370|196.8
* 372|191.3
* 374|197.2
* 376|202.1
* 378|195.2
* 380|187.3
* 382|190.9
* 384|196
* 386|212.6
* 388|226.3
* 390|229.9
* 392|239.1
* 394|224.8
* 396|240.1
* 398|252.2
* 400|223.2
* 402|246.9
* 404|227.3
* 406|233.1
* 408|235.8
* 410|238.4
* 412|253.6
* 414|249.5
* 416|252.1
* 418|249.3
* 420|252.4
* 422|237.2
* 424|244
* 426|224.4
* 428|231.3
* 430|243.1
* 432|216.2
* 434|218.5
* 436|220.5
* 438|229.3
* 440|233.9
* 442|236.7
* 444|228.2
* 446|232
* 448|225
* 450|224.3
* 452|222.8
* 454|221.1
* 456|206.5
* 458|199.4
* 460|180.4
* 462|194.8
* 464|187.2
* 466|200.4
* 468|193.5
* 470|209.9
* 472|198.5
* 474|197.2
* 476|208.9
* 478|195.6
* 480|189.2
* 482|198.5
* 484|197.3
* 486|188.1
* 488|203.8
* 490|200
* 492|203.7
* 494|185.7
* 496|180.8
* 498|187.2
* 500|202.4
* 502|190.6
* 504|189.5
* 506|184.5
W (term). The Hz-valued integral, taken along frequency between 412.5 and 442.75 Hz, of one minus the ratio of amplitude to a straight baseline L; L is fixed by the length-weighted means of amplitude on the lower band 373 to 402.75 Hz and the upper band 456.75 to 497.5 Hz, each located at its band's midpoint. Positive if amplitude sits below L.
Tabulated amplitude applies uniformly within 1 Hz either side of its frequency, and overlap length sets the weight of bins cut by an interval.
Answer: -4.1 Hz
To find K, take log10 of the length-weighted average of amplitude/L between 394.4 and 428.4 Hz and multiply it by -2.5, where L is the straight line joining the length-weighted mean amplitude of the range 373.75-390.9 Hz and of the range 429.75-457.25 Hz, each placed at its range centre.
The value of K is -0.13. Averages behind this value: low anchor 204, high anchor 225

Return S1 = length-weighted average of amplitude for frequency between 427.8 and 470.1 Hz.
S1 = 216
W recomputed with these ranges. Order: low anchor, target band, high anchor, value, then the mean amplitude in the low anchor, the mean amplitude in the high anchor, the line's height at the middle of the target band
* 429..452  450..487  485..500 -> 1.6 Hz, 228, 193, 209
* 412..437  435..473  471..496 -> 0.7 Hz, 237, 197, 217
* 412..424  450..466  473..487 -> 0.9 Hz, 248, 196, 215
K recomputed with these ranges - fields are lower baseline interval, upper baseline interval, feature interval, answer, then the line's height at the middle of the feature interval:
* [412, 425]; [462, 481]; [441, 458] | -0.02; 219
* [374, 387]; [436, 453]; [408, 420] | -0.16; 214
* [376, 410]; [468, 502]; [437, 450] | -0.11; 208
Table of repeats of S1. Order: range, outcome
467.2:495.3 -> 198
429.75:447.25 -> 228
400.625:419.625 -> 243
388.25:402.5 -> 236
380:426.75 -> 233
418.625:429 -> 238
